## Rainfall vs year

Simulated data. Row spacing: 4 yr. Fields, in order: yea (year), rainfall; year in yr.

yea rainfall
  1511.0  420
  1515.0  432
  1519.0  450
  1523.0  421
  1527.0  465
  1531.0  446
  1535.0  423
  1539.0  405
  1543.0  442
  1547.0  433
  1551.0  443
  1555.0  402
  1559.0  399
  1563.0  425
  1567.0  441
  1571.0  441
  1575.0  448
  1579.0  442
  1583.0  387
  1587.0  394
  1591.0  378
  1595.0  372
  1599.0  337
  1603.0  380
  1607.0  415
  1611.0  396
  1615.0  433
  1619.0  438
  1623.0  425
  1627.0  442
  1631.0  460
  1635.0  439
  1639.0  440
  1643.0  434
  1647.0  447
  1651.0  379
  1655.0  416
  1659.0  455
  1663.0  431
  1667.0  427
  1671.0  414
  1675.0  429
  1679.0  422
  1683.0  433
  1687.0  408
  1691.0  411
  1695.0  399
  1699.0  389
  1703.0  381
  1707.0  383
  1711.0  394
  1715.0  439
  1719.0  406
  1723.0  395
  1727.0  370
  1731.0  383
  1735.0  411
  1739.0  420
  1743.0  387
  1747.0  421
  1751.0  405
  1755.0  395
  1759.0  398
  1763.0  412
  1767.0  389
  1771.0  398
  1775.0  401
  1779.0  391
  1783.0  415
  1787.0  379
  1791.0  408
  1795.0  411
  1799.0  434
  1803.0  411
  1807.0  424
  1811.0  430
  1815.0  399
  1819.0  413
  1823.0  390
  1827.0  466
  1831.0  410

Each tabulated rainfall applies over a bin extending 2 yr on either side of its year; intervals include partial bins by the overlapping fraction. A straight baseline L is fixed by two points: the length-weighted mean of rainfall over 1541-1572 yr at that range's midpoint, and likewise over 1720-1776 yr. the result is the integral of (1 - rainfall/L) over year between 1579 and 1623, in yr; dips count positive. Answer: 2.55 yr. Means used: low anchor 428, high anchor 399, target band 397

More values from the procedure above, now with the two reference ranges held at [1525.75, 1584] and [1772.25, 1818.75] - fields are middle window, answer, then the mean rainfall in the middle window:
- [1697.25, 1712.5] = 1.1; 386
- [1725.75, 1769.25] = 1.4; 400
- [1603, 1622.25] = 0.4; 417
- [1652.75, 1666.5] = -0.4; 432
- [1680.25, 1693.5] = 0.1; 417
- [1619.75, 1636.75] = -0.7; 441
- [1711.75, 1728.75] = 0.5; 402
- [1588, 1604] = 2.2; 368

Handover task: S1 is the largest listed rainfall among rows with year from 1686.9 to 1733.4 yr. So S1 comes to 439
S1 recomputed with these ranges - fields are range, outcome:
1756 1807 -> 434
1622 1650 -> 460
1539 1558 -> 443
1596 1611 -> 415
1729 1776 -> 421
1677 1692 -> 433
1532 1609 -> 448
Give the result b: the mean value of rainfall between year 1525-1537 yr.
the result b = 445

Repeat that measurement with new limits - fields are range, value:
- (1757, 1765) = 405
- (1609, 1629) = 427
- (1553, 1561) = 400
